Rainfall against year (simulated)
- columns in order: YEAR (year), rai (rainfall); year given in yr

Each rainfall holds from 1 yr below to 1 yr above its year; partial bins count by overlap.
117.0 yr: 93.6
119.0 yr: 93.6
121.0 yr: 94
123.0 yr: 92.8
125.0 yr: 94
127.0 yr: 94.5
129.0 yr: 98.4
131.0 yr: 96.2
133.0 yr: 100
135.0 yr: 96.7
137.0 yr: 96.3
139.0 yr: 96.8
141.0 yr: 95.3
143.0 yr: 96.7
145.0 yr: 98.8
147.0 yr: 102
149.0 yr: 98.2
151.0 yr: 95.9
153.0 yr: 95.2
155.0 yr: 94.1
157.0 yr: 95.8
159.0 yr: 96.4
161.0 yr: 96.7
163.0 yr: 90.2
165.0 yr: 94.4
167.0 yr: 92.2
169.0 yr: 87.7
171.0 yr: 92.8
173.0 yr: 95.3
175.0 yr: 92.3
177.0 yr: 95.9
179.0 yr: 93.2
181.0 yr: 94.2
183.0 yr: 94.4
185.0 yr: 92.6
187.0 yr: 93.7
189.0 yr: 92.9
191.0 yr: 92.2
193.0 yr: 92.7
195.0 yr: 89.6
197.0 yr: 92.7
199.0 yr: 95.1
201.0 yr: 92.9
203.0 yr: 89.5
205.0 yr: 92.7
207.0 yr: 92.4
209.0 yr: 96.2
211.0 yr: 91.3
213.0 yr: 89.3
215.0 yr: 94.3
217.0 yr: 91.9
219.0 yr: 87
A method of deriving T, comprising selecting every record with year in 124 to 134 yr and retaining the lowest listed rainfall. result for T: 94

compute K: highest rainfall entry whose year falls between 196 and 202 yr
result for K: 95.1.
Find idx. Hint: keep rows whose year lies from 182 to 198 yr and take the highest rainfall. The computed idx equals 94.4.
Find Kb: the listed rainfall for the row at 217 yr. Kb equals 91.9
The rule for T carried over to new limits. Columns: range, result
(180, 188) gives 92.6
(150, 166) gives 90.2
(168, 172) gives 87.7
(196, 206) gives 89.5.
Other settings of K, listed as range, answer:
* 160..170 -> 96.7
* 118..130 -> 98.4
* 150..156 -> 95.9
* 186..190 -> 93.7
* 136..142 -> 96.8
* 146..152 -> 102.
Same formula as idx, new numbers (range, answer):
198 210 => 96.2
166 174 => 95.3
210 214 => 91.3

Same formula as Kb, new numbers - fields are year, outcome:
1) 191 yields 92.2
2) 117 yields 93.6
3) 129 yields 98.4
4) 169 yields 87.7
